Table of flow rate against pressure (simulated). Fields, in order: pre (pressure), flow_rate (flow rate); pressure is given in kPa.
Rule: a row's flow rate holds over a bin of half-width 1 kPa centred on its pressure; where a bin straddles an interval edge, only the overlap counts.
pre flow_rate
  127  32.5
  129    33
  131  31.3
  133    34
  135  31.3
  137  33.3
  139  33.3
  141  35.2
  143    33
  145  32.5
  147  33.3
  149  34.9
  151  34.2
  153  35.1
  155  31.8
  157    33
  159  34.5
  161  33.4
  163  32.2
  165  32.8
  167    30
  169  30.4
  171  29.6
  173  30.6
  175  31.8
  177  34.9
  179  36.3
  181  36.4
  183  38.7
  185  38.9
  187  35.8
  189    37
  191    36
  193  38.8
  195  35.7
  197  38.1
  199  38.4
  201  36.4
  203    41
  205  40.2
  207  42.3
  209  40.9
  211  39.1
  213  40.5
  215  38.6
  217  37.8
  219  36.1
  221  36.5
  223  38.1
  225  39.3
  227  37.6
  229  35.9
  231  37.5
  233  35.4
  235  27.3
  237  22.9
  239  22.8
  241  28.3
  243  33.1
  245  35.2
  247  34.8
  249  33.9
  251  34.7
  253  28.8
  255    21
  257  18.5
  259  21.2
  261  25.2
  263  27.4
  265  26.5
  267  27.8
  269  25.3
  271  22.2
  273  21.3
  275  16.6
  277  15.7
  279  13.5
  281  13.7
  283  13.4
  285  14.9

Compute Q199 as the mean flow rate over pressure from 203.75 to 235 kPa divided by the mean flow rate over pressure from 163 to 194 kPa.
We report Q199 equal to 1.10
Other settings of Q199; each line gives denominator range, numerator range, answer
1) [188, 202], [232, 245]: 0.78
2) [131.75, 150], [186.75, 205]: 1.13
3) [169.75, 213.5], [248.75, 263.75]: 0.70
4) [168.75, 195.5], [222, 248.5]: 0.94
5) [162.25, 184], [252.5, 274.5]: 0.72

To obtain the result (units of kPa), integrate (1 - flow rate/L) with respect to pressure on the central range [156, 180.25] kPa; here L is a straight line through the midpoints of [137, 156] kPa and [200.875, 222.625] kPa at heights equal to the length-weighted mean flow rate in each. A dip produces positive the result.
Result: 2.0 kPa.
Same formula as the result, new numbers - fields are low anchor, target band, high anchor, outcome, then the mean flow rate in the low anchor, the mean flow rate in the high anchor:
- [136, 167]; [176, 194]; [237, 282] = -3.66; 33.4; 24.8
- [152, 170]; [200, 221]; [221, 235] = -2.17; 32.6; 36.5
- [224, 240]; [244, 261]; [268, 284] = -1.70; 32.3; 17.7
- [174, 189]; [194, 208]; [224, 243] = -1.74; 36.2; 32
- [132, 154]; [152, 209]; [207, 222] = 1.44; 33.6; 38.8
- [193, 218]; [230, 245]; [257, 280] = 0.18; 39.1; 21.9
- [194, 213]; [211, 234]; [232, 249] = -2.06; 39.2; 30.2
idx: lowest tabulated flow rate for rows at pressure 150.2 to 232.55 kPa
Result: 29.6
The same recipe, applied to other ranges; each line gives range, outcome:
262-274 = 21.3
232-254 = 22.8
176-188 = 34.9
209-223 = 36.1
